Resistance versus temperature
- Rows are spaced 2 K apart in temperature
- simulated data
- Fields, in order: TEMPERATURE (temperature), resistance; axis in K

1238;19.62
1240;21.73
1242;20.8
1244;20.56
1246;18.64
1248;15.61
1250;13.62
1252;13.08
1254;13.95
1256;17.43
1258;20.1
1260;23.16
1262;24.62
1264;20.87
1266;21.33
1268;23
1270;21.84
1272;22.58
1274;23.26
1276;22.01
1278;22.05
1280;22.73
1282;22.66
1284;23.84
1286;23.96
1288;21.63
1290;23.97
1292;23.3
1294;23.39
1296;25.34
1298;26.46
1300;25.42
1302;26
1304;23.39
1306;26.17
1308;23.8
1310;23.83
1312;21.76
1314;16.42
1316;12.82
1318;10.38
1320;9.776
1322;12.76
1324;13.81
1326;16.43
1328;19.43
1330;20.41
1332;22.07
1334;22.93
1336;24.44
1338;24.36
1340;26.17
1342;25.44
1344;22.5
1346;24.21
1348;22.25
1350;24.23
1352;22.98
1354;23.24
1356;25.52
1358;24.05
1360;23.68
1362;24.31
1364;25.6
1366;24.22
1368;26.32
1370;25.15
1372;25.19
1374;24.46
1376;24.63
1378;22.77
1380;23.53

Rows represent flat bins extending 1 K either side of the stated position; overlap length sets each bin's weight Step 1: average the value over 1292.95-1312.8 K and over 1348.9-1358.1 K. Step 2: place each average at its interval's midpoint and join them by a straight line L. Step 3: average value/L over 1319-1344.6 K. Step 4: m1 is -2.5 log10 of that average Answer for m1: 0.208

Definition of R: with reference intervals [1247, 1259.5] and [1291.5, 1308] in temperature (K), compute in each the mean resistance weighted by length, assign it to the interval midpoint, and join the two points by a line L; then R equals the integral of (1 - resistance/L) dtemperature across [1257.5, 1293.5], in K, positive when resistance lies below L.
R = -4.6 K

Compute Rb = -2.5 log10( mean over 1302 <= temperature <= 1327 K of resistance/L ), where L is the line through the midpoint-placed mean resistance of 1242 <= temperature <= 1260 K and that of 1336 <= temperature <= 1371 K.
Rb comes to 0.20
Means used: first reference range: 17.2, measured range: 17.9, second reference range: 24.4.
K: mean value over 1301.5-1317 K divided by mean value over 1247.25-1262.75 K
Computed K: 1.23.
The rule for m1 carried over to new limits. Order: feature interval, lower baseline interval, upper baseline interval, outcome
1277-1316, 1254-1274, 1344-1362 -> -0.05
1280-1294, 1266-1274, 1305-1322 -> -0.13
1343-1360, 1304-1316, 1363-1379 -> 0.01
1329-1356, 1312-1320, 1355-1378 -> -0.21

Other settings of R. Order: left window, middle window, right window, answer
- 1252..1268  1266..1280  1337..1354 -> -1.3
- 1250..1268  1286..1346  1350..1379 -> 1.8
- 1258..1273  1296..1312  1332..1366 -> -1.2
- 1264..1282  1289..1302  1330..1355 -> -1.2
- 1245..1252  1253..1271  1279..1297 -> -2.4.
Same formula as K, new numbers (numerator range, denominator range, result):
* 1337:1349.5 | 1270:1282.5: 1.07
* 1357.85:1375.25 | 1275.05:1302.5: 1.05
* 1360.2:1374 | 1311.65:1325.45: 1.83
